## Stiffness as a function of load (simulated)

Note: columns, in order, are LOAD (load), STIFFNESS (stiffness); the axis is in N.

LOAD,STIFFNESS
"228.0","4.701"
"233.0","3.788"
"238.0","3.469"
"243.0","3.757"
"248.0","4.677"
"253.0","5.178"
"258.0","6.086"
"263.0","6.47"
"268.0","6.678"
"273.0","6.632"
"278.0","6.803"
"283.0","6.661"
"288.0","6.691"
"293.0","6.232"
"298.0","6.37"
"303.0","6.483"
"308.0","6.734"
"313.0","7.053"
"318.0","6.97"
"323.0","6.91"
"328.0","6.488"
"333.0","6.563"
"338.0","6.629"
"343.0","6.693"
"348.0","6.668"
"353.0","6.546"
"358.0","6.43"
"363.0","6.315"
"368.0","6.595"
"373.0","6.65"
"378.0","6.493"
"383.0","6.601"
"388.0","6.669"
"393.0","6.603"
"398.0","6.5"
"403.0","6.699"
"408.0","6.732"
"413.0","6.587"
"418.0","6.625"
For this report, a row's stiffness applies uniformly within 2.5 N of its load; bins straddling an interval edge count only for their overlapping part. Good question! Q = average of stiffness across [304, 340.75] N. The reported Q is 6.75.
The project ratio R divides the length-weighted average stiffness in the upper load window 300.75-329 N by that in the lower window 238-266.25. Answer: 1.3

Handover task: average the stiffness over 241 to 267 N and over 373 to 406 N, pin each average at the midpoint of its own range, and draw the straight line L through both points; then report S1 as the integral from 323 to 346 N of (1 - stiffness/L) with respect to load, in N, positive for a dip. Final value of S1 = -2.0 N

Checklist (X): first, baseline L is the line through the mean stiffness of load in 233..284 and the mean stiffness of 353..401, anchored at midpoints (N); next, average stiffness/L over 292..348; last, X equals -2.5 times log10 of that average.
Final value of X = -0.105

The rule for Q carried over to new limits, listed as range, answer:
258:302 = 6.54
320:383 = 6.59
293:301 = 6.33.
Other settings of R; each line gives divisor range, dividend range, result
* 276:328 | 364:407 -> 0.99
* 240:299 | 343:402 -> 1.10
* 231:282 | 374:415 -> 1.22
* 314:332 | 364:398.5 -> 0.97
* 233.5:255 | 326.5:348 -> 1.57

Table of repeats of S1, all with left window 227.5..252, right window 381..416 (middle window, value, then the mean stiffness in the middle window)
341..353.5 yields -1.8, 6.65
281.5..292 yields -3.8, 6.61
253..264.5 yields -4.2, 6.02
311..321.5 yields -3.3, 7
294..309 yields -4.1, 6.48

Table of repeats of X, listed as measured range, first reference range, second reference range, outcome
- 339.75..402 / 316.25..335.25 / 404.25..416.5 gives 0.020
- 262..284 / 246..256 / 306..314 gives -0.171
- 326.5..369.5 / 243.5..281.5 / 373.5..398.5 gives -0.026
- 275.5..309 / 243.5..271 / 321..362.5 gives -0.086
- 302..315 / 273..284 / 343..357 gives -0.017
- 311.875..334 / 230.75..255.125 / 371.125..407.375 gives -0.231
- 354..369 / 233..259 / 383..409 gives -0.053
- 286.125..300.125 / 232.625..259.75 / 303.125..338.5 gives -0.090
